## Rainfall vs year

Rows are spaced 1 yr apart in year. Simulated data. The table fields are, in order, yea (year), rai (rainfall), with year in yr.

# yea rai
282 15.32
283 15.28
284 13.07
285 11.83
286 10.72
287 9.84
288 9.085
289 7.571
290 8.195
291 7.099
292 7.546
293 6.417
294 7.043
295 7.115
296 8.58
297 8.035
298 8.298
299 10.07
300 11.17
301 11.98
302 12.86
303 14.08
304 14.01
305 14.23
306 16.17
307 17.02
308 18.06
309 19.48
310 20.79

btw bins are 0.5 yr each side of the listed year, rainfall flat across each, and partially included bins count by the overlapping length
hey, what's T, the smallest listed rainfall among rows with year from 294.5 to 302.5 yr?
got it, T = 7.115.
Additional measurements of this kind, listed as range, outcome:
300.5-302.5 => 11.98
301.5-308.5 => 12.86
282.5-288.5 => 9.085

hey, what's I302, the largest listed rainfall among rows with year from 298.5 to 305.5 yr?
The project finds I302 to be 14.23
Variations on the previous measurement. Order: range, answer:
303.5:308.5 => 18.06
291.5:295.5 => 7.546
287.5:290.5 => 9.085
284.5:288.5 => 11.83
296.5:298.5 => 8.298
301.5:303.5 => 14.08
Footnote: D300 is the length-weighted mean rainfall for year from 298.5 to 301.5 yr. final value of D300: 11.1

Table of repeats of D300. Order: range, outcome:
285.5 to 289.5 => 9.3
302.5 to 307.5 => 15.1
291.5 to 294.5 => 7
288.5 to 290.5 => 7.88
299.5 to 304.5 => 12.8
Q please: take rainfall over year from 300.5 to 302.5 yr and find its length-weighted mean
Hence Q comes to 12.4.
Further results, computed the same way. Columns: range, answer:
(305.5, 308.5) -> 17.1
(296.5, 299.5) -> 8.8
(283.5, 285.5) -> 12.4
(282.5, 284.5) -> 14.2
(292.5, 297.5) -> 7.44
